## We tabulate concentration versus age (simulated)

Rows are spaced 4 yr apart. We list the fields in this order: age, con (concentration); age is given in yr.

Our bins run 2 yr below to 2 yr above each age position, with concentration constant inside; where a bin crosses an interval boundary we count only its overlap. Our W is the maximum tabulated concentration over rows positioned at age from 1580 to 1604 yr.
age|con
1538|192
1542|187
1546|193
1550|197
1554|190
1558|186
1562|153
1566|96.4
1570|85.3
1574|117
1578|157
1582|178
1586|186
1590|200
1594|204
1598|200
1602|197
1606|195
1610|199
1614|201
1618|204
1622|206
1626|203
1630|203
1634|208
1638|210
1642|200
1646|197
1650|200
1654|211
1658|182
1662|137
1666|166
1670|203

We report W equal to 204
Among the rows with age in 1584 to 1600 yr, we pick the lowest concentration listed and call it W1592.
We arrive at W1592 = 186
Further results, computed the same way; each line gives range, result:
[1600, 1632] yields 195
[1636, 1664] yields 137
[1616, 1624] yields 204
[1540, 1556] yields 187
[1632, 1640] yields 208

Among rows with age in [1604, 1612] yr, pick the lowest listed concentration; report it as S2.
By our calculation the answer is 195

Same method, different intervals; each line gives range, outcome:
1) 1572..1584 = 117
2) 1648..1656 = 200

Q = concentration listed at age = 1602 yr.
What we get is 197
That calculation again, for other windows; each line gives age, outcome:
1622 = 206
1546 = 193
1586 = 186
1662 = 137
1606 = 195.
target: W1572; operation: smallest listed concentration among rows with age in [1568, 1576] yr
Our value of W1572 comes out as 85.3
